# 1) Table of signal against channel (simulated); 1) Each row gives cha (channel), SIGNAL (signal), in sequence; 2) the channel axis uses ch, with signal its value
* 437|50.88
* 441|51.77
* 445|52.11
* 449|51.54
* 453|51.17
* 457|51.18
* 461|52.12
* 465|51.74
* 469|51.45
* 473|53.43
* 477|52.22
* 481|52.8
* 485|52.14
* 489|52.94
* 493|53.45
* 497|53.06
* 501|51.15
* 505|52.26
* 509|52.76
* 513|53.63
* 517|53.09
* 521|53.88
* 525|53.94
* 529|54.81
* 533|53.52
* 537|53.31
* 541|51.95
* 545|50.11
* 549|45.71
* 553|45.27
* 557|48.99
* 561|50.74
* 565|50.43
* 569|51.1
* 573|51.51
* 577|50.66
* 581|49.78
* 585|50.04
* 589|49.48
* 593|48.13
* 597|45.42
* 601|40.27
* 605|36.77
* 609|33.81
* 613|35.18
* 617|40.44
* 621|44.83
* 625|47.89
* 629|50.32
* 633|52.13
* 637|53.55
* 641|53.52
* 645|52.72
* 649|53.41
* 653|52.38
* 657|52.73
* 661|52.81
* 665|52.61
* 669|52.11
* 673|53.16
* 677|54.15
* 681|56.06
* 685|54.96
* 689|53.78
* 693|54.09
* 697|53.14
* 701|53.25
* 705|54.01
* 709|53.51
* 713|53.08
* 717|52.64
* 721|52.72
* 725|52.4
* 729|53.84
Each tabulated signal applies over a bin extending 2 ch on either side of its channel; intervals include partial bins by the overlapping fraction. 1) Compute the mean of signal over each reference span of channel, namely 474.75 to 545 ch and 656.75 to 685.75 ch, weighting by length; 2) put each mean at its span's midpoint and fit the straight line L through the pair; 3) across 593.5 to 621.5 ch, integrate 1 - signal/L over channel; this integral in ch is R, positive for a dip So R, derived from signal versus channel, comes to 7.1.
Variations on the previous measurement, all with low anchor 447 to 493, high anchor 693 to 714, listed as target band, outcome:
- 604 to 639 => 5.9 ch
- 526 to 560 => 1.3 ch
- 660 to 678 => 0.1 ch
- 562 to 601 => 2.7 ch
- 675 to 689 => -0.4 ch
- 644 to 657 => 0.1 ch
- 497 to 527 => -0.3 ch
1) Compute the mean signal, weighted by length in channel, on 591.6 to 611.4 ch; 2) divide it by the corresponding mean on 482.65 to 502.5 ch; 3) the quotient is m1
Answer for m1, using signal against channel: 0.77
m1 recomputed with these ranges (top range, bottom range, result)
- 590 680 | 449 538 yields 0.91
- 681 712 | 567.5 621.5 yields 1.21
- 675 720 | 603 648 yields 1.18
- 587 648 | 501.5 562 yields 0.89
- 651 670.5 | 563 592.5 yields 1.04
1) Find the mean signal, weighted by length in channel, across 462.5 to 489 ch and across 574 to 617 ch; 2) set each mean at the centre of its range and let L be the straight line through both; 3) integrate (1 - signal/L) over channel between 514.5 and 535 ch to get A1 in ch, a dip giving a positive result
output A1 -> -2.1 ch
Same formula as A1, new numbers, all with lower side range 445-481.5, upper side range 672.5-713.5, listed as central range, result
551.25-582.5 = 1.8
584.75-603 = 2.3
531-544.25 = 0.0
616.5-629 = 1.8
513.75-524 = -0.2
